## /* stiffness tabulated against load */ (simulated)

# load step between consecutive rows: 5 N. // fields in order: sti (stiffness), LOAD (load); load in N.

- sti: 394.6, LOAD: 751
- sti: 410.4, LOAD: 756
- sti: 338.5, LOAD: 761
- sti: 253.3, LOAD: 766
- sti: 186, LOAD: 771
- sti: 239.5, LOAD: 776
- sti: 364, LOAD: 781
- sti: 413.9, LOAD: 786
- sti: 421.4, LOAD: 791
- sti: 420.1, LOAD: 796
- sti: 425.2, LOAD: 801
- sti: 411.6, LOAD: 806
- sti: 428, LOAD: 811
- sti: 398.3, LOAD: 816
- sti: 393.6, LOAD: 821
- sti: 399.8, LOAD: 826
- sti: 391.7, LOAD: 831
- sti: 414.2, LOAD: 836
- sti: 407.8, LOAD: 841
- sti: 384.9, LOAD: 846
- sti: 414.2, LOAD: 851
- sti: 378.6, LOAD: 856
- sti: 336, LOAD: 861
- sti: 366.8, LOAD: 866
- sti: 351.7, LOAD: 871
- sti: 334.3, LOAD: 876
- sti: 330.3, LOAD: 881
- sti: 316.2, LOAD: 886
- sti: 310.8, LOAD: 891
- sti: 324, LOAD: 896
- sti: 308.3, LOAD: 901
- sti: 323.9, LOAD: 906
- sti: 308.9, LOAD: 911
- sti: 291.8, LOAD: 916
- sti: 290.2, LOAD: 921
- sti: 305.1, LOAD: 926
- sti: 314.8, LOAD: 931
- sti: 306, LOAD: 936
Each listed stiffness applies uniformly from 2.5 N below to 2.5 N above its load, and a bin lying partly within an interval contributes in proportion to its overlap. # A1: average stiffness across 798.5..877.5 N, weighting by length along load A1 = 390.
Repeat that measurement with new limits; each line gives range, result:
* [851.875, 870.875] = 364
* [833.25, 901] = 357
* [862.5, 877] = 352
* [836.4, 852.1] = 403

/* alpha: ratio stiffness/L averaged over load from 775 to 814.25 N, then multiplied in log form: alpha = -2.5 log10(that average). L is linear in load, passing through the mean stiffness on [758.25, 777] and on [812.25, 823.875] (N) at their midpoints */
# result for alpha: -0.19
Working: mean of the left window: 258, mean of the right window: 400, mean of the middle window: 396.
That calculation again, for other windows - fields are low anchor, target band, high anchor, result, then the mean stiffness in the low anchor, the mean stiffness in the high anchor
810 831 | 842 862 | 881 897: -0.06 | 402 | 318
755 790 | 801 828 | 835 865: -0.15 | 316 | 387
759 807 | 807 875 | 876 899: -0.17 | 345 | 322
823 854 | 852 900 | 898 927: 0.04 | 402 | 305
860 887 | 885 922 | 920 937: 0.04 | 341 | 305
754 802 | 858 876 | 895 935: -0.10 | 344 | 308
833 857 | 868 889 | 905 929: 0.07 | 401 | 303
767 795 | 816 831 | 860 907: -0.21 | 326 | 330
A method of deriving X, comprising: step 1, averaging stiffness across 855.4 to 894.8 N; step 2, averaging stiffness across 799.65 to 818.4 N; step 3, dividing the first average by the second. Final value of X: 0.81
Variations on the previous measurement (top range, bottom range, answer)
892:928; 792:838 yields 0.75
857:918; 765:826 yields 0.89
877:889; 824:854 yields 0.81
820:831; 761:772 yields 1.58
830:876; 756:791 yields 1.20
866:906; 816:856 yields 0.82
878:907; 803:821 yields 0.78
